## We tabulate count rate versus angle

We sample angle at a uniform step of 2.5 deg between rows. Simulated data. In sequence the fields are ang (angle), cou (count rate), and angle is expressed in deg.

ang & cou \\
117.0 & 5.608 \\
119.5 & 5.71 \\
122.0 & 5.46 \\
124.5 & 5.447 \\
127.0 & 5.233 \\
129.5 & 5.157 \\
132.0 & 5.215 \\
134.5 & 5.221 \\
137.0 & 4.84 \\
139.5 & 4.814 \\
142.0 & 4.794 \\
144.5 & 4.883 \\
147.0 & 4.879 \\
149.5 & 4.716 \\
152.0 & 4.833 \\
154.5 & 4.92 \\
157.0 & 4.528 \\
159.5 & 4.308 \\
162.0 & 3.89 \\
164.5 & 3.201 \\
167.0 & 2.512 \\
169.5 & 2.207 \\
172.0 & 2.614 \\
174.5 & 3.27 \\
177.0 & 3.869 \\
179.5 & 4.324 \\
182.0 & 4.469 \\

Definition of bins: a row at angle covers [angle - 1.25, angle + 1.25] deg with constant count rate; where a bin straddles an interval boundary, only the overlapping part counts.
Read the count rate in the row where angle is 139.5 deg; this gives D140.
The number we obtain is 4.814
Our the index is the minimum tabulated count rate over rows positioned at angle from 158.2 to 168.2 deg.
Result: 2.512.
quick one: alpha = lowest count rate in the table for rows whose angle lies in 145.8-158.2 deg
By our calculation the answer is 4.528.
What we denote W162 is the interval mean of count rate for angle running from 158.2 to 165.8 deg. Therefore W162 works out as 3.8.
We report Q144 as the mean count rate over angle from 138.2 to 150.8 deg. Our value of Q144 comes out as 4.82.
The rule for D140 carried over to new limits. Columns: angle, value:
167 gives 2.512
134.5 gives 5.221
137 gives 4.84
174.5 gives 3.27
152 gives 4.833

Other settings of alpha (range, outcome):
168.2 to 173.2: 2.207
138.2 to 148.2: 4.794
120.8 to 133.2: 5.157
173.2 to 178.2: 3.27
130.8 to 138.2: 4.84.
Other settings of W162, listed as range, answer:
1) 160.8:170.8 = 2.95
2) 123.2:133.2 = 5.26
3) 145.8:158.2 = 4.78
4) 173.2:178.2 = 3.56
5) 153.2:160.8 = 4.58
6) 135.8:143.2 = 4.82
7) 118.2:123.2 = 5.59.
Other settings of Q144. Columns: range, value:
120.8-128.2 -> 5.38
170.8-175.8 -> 2.95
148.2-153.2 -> 4.77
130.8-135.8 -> 5.21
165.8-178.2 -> 2.89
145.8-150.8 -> 4.8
